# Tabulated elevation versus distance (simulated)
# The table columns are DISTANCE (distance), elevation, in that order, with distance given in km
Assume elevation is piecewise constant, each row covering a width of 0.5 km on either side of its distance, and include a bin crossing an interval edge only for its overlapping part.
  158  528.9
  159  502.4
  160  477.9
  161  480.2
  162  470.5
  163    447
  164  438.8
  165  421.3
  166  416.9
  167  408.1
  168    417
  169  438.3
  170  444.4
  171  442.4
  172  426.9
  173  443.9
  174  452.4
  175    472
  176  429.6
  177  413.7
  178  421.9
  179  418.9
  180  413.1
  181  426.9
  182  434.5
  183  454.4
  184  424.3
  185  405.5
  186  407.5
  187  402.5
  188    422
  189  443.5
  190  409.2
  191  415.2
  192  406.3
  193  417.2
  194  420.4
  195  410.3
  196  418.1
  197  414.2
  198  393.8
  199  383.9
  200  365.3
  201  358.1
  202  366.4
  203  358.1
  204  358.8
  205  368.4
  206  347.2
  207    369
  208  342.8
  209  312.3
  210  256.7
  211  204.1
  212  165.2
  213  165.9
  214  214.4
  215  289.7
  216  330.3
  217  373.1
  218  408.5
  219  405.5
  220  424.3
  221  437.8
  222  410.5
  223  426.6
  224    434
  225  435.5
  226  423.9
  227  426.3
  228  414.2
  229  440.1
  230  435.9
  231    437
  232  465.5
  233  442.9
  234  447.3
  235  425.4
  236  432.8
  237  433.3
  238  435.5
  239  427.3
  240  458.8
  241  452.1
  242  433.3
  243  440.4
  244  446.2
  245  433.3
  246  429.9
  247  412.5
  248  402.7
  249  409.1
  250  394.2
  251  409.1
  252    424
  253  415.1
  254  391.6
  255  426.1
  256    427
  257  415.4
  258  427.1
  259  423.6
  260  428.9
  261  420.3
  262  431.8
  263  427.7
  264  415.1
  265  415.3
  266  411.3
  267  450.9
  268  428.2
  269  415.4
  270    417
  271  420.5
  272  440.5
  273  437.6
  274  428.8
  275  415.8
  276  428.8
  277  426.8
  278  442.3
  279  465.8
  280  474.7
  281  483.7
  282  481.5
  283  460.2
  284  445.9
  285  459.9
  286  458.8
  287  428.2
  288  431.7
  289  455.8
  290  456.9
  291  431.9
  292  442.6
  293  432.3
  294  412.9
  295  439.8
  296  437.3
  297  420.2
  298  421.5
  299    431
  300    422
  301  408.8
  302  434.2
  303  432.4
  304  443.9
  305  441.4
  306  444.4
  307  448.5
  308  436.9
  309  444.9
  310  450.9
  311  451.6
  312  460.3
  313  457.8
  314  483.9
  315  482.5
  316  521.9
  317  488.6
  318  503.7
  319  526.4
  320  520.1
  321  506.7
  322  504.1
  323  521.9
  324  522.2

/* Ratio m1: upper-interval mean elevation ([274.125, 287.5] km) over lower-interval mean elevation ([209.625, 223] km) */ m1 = 1.41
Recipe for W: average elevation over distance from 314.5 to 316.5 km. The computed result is 502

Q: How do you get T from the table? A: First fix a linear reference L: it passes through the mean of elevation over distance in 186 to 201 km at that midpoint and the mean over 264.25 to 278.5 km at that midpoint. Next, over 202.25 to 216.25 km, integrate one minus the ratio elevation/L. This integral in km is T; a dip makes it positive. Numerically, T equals 4.04 km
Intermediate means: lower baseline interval 407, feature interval 292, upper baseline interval 427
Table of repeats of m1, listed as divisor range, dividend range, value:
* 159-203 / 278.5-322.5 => 1.08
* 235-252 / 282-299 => 1.03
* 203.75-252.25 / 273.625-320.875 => 1.16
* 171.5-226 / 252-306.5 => 1.13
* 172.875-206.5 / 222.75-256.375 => 1.05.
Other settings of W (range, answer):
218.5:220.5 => 415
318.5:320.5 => 523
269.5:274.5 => 429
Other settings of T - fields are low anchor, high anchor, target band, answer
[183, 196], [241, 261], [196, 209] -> 1.53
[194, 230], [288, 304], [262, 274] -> -0.48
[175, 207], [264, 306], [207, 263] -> 3.02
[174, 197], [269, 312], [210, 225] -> 3.24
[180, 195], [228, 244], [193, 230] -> 5.60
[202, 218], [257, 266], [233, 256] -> -2.69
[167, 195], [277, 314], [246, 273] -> 1.17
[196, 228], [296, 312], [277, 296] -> -1.28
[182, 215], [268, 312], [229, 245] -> -1.85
